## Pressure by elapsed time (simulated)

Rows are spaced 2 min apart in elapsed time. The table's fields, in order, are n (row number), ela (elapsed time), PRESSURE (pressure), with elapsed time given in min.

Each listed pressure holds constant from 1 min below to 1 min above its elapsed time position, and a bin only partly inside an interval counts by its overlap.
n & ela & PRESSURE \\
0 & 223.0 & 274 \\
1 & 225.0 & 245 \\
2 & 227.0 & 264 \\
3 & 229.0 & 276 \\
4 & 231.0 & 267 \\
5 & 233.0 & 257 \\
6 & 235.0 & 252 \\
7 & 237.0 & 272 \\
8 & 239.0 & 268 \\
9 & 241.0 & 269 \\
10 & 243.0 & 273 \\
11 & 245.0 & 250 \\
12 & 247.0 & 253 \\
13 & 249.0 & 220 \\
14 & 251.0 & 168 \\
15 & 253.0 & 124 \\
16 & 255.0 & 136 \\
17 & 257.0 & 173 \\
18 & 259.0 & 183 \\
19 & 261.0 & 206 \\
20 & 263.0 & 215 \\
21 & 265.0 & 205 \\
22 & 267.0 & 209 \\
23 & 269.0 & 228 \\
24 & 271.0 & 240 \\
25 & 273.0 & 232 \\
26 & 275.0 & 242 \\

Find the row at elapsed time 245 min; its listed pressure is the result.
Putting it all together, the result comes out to 250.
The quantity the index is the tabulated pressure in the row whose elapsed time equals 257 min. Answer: 173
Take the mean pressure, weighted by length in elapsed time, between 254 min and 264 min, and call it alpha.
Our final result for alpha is 183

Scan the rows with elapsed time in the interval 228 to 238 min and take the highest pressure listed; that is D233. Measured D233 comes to 276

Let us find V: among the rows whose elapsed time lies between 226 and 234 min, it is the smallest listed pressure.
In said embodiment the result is 257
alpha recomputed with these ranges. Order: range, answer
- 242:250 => 249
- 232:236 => 254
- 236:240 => 270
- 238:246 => 265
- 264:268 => 207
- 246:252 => 214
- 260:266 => 209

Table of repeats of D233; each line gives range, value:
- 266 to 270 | 228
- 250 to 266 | 215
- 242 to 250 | 273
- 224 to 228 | 264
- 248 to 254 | 220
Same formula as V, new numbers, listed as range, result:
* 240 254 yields 124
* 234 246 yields 250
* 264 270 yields 205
